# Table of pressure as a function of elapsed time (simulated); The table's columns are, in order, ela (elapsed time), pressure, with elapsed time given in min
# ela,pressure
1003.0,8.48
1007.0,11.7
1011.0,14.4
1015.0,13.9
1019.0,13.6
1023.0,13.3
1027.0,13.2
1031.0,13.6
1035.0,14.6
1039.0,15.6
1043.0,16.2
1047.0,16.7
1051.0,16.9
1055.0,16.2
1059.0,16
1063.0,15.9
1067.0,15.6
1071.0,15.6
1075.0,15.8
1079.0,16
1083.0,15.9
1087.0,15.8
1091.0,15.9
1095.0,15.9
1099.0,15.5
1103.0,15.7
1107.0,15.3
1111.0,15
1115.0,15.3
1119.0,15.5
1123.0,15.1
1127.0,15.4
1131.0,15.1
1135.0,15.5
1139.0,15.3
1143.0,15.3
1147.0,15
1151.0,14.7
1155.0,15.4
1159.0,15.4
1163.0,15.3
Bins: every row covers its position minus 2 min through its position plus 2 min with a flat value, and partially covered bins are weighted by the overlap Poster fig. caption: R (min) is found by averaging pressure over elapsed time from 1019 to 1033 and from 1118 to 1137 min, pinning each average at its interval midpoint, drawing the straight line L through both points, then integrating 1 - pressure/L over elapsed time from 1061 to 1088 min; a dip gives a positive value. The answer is -2.8 min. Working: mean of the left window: 13.4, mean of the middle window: 15.8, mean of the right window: 15.3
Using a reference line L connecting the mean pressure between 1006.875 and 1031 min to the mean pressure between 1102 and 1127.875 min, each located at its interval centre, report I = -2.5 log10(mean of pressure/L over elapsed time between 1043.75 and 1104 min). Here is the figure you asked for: -0.10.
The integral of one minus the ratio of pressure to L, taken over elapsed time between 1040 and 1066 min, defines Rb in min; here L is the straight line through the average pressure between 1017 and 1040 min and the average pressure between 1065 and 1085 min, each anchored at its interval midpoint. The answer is -2.4 min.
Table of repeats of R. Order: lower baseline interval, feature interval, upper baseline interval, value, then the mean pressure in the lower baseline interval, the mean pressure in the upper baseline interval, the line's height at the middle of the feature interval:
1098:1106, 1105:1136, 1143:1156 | 0.2 min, 15.6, 15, 15.4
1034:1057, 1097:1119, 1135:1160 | 0.2 min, 16.1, 15.2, 15.5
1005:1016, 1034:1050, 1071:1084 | -1.6 min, 13.3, 15.9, 14.5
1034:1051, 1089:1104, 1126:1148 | -0.2 min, 16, 15.3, 15.6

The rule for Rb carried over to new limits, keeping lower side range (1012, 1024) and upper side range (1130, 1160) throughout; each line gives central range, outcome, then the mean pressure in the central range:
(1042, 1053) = -2.03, 16.6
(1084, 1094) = -0.91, 15.9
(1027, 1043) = -0.84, 14.6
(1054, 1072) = -2.06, 15.9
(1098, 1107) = -0.52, 15.5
